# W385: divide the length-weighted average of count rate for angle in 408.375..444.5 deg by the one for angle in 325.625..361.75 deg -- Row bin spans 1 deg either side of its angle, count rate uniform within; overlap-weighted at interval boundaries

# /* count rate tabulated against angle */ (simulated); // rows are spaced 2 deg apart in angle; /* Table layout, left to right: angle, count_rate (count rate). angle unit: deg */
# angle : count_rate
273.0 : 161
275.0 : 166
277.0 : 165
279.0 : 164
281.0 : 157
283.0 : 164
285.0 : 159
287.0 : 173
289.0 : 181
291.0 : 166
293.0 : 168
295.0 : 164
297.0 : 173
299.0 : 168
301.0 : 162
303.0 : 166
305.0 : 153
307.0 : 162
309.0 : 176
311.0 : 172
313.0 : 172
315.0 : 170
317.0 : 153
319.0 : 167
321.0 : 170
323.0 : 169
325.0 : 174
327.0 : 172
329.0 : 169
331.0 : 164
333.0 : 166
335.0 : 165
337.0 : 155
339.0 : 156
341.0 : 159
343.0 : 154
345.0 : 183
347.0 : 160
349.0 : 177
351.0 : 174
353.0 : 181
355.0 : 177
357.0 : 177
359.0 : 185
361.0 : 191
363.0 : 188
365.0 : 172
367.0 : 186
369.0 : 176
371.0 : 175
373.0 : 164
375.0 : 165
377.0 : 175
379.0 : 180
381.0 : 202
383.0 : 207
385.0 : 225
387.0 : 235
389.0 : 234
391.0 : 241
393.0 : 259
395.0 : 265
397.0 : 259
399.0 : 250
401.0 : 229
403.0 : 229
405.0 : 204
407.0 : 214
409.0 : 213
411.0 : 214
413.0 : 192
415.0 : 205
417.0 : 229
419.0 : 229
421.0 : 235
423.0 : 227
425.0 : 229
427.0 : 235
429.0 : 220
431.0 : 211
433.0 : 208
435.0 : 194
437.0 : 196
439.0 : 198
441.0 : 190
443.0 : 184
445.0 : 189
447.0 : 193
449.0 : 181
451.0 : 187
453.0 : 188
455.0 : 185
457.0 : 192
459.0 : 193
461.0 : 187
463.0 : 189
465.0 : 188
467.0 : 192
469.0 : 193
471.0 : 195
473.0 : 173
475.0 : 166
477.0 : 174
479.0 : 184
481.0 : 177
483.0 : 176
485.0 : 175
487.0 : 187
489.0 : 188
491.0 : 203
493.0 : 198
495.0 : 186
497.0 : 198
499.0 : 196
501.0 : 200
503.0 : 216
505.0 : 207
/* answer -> 1.2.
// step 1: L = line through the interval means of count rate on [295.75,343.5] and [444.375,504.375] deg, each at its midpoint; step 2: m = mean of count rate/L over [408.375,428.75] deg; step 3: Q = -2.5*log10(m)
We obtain -0.22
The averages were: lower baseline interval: 165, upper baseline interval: 188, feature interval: 221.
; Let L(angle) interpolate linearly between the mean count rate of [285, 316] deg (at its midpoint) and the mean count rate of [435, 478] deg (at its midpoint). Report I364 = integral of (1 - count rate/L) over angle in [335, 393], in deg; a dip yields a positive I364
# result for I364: -2.92 deg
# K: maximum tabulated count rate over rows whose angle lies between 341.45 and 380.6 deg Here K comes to 191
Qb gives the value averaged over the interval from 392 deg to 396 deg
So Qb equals 262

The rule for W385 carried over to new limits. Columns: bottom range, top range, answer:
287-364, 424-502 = 1.13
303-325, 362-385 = 1.10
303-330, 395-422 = 1.34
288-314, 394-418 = 1.34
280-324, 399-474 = 1.22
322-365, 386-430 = 1.34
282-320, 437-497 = 1.12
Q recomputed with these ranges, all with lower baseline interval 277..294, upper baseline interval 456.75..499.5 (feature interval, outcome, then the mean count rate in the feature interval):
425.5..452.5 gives -0.096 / 199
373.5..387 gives -0.106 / 194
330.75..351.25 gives 0.050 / 165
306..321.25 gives 0.011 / 168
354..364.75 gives -0.052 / 183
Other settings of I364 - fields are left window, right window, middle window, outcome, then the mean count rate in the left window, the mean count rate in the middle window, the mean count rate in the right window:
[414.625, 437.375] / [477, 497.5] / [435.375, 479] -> 3.2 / 219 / 187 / 186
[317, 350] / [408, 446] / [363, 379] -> 0.8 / 166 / 175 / 210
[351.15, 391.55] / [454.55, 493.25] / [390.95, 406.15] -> -4.2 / 191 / 242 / 186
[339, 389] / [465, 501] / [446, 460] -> -0.2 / 183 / 188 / 186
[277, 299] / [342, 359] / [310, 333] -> 0.3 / 167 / 168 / 174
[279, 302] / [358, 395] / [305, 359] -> 4.2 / 167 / 168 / 200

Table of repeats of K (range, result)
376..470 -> 265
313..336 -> 174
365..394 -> 259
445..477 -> 195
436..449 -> 198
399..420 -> 250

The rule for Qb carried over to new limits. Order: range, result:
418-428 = 231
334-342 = 159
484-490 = 183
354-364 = 184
